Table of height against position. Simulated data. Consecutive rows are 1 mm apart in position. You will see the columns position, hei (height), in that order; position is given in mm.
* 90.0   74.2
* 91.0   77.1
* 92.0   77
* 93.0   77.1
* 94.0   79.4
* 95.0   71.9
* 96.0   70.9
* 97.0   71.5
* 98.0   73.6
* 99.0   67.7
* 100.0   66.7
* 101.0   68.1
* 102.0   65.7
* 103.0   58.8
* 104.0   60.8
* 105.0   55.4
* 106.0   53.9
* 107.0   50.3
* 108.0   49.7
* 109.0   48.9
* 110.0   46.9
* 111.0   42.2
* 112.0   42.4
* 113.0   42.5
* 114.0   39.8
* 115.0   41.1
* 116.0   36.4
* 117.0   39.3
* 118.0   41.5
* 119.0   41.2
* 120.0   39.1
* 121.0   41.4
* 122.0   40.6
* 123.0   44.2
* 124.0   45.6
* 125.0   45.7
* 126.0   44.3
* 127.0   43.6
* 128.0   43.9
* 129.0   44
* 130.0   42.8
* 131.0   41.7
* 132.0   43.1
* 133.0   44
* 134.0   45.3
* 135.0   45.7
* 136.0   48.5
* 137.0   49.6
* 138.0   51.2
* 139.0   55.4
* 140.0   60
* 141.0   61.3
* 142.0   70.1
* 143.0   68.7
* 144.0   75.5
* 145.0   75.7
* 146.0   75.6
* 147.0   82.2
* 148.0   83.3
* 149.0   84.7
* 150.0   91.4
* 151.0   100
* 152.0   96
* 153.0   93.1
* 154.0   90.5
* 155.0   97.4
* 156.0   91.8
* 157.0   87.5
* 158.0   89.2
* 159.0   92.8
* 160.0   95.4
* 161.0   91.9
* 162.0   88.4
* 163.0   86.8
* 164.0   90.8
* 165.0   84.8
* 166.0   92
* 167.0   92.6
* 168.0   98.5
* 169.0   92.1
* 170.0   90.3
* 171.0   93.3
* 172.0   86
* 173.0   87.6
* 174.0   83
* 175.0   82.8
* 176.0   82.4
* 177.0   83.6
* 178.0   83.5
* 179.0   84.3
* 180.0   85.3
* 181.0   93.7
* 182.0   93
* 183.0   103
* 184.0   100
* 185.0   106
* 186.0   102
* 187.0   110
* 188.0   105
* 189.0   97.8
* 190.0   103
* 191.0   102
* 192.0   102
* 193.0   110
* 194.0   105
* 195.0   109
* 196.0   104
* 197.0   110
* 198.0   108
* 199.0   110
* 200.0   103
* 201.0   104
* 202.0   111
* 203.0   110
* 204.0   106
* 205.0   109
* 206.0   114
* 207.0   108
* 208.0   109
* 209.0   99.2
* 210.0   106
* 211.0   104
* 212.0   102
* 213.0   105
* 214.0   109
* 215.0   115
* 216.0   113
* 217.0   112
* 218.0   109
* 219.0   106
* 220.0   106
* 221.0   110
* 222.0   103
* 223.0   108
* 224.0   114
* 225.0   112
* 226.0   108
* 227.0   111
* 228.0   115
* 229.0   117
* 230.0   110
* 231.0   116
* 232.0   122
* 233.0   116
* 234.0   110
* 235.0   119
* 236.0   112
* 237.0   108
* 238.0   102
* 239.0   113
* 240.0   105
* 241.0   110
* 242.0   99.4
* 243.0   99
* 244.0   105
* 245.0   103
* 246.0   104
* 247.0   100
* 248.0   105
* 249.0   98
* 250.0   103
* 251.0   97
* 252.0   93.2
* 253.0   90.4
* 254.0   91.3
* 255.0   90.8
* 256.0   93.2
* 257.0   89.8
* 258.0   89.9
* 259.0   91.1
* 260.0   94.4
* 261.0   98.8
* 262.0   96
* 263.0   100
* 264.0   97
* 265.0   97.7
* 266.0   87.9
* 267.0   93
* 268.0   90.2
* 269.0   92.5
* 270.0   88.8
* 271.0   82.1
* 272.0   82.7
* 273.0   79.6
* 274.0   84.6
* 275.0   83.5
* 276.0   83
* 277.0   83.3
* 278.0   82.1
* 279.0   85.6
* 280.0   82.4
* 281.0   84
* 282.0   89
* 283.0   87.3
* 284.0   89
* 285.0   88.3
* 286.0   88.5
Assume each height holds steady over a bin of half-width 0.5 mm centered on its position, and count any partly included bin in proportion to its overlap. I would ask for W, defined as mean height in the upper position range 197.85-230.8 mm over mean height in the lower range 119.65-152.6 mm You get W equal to 1.9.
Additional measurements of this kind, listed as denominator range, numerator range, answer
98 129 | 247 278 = 1.88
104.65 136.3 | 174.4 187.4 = 2.10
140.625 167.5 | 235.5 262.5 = 1.15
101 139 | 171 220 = 2.19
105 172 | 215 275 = 1.56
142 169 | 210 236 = 1.26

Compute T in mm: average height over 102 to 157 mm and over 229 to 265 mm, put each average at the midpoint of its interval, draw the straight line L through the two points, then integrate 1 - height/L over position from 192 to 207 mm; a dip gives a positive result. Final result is -4.23 mm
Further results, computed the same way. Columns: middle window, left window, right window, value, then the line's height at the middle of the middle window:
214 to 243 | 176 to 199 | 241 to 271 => -3.89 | 97.5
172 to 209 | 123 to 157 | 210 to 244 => -3.86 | 90.7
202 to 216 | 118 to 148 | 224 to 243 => -1.59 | 96.8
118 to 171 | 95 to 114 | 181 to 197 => 7.50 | 79.2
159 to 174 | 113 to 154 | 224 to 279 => -4.84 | 68.5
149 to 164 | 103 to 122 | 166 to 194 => -2.84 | 77.5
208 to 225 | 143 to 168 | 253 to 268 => -3.05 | 91.4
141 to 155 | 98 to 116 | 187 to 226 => -1.42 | 75.4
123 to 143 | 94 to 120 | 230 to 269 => 4.36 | 62.6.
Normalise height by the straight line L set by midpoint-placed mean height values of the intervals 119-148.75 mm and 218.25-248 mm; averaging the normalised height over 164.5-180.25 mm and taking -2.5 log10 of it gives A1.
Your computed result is -0.17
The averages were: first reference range 53.6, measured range 87.7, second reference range 109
